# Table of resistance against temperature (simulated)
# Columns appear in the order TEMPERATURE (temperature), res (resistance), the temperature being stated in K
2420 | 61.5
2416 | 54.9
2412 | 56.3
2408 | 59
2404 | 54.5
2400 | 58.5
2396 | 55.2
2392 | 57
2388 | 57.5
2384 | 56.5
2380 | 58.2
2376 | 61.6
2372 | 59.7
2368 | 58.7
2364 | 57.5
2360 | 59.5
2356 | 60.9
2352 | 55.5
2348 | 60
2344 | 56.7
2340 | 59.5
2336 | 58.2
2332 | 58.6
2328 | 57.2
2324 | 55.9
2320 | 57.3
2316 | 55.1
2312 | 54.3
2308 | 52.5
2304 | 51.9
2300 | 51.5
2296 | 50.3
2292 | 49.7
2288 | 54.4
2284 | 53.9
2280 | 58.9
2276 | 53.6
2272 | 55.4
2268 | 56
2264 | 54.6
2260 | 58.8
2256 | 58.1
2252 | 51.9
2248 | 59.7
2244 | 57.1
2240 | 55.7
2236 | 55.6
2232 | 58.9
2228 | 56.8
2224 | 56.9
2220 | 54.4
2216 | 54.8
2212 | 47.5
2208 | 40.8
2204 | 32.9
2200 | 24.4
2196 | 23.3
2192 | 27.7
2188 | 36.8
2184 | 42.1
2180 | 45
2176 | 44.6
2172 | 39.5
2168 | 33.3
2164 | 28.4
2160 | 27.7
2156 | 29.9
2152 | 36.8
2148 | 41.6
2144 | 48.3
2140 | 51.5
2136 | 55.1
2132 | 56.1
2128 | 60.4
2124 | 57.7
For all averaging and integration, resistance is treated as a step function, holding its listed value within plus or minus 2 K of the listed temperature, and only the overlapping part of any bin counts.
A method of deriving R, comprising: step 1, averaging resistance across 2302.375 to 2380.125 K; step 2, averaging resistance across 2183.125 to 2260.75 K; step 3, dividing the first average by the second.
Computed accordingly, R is 1.21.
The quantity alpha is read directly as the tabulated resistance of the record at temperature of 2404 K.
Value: 54.5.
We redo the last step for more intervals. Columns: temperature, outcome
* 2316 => 55.1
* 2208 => 40.8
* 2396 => 55.2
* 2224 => 56.9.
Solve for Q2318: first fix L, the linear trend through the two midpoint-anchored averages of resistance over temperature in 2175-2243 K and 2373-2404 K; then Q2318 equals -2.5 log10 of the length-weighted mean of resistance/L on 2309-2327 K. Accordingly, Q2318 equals -0.06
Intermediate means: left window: 44.8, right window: 57.6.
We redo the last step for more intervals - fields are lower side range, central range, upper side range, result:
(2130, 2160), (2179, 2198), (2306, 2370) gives 0.34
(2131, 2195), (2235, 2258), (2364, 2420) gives -0.21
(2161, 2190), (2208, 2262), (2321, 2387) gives -0.23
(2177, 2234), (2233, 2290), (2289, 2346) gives -0.15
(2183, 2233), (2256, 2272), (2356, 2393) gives -0.18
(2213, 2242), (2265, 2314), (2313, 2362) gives 0.07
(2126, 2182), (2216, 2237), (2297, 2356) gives -0.17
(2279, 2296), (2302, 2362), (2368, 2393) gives -0.02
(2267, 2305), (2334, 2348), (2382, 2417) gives -0.06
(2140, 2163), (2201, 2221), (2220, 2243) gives 0.17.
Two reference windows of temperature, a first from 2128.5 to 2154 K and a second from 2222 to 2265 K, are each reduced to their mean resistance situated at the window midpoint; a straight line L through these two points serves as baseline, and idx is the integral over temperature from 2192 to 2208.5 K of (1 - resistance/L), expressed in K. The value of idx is 7.5 K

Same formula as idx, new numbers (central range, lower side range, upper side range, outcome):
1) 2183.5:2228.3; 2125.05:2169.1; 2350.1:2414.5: 5.79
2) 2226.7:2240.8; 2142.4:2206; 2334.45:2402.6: -4.91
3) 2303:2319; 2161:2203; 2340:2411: -1.16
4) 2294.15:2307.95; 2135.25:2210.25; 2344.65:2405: -0.27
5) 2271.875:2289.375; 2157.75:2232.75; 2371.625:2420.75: -2.76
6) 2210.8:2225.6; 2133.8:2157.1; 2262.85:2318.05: -1.35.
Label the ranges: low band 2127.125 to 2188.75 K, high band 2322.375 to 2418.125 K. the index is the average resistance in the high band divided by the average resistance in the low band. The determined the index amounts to 1.37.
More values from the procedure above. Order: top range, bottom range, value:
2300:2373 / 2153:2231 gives 1.44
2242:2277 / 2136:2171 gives 1.47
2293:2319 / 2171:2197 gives 1.41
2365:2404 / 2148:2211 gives 1.67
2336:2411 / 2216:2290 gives 1.04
